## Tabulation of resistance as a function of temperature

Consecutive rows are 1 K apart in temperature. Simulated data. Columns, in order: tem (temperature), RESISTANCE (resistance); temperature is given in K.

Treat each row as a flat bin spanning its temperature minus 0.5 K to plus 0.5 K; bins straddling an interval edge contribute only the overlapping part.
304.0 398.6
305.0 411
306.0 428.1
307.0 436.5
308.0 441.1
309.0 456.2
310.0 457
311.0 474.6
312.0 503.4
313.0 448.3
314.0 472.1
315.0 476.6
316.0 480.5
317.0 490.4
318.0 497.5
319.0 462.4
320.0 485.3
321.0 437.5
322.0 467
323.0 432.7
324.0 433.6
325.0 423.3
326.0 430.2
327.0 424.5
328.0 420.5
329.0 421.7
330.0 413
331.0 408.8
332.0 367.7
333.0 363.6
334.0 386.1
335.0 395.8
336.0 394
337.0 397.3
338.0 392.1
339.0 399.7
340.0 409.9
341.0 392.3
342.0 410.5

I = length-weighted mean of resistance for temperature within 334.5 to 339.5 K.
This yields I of 396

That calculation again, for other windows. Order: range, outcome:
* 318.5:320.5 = 474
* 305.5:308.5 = 435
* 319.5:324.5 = 451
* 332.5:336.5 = 385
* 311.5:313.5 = 476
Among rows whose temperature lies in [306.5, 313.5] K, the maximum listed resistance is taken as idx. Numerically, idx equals 503.4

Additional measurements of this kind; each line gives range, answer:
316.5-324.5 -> 497.5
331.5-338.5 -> 397.3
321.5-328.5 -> 467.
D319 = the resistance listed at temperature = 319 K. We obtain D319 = 462.4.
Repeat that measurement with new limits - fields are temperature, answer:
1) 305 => 411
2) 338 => 392.1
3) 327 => 424.5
